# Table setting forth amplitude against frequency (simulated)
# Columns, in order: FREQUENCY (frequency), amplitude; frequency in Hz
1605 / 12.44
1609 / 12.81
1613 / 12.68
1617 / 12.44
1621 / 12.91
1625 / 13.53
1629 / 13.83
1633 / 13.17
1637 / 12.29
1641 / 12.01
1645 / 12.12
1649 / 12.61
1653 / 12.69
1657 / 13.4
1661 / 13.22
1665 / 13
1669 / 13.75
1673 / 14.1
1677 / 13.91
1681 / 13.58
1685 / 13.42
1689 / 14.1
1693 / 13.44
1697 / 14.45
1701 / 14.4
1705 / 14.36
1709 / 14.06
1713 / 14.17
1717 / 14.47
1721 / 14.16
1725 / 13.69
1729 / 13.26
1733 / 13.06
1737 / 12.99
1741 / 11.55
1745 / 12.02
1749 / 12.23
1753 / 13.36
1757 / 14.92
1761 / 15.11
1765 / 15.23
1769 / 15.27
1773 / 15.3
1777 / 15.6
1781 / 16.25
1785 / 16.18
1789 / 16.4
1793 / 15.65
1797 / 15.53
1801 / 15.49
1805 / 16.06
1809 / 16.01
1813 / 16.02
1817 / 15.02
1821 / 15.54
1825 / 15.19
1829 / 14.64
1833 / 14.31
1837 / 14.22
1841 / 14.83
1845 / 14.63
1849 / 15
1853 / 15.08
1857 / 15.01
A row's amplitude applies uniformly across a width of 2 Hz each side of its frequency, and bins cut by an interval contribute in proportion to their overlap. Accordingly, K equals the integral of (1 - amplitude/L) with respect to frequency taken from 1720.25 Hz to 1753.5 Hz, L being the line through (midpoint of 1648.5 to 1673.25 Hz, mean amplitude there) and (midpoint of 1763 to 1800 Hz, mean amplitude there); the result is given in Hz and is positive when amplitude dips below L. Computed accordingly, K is 4.3 Hz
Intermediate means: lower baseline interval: 13.2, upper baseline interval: 15.7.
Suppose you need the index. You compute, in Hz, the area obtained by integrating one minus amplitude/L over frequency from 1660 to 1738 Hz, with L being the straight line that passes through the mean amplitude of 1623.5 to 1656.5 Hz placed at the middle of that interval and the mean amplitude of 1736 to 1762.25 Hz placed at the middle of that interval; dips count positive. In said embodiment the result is -4.96 Hz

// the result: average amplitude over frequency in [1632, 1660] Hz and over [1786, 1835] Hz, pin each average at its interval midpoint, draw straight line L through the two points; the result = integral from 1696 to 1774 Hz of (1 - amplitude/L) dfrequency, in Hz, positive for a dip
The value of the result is 1.60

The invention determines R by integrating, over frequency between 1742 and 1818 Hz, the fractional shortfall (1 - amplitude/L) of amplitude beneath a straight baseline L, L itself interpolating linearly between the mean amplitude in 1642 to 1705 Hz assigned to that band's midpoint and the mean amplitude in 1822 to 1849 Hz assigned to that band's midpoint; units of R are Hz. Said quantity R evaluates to -4.3 Hz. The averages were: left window 13.5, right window 14.7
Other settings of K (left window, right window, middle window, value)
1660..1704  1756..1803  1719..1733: 0.9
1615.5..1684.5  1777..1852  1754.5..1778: -0.7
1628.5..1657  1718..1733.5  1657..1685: -1.2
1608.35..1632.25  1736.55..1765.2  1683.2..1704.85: -1.3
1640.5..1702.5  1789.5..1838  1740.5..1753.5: 2.0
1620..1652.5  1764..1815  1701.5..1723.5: 0.1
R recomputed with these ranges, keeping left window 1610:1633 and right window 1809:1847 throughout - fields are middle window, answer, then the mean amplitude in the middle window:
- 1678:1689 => 0.0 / 13.6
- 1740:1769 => 1.3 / 13.7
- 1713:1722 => -0.2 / 14.3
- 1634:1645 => 0.8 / 12.2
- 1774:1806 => -2.7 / 15.9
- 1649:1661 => 0.3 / 13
